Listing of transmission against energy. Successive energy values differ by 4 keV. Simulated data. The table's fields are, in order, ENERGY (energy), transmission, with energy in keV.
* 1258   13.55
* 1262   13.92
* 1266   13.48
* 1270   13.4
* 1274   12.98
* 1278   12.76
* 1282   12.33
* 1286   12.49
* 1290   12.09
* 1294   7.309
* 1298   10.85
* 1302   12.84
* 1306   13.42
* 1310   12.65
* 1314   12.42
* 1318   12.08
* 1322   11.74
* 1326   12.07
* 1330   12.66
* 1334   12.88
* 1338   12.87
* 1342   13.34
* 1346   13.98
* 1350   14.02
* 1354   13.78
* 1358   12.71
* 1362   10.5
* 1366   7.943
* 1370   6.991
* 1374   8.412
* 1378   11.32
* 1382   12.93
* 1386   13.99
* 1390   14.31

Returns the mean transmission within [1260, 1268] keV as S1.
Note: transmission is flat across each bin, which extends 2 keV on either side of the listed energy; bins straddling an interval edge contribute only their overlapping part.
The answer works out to 13.7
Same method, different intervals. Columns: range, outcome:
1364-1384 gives 9.52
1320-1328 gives 11.9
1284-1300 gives 10.7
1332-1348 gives 13.3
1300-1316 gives 12.8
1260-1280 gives 13.3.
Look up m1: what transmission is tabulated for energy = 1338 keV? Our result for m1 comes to 12.87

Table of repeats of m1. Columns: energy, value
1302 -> 12.84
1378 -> 11.32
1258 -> 13.55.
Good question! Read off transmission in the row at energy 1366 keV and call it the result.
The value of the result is 7.943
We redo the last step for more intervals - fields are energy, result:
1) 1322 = 11.74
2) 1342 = 13.34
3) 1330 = 12.66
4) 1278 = 12.76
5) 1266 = 13.48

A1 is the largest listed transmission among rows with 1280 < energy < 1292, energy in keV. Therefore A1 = 12.49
